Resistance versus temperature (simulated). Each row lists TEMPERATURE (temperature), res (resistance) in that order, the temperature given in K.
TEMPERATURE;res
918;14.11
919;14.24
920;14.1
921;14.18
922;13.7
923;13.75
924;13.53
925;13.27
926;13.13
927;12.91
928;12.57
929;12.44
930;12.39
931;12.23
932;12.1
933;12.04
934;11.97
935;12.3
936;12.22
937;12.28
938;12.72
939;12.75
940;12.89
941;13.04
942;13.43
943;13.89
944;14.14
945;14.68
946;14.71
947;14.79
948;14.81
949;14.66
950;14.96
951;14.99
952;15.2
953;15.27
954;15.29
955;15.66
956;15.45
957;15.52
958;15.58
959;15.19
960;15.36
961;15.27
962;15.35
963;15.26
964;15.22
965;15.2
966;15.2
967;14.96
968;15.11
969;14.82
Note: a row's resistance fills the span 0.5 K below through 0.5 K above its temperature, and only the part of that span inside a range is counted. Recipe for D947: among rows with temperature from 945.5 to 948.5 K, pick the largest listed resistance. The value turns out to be 14.81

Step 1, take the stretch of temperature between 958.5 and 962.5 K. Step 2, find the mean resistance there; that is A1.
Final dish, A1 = 15.3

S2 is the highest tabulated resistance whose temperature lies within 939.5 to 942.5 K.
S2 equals 13.43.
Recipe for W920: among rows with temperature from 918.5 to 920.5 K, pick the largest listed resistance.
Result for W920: 14.24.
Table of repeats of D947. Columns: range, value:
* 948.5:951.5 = 14.99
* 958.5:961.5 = 15.36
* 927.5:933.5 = 12.57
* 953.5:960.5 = 15.66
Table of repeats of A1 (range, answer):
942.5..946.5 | 14.4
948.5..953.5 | 15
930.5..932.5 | 12.2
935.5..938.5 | 12.4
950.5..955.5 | 15.3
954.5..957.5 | 15.5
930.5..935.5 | 12.1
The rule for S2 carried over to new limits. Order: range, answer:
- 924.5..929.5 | 13.27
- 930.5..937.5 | 12.3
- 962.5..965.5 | 15.26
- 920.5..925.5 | 14.18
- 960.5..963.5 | 15.35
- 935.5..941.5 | 13.04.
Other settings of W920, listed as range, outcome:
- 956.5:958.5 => 15.58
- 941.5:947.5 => 14.79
